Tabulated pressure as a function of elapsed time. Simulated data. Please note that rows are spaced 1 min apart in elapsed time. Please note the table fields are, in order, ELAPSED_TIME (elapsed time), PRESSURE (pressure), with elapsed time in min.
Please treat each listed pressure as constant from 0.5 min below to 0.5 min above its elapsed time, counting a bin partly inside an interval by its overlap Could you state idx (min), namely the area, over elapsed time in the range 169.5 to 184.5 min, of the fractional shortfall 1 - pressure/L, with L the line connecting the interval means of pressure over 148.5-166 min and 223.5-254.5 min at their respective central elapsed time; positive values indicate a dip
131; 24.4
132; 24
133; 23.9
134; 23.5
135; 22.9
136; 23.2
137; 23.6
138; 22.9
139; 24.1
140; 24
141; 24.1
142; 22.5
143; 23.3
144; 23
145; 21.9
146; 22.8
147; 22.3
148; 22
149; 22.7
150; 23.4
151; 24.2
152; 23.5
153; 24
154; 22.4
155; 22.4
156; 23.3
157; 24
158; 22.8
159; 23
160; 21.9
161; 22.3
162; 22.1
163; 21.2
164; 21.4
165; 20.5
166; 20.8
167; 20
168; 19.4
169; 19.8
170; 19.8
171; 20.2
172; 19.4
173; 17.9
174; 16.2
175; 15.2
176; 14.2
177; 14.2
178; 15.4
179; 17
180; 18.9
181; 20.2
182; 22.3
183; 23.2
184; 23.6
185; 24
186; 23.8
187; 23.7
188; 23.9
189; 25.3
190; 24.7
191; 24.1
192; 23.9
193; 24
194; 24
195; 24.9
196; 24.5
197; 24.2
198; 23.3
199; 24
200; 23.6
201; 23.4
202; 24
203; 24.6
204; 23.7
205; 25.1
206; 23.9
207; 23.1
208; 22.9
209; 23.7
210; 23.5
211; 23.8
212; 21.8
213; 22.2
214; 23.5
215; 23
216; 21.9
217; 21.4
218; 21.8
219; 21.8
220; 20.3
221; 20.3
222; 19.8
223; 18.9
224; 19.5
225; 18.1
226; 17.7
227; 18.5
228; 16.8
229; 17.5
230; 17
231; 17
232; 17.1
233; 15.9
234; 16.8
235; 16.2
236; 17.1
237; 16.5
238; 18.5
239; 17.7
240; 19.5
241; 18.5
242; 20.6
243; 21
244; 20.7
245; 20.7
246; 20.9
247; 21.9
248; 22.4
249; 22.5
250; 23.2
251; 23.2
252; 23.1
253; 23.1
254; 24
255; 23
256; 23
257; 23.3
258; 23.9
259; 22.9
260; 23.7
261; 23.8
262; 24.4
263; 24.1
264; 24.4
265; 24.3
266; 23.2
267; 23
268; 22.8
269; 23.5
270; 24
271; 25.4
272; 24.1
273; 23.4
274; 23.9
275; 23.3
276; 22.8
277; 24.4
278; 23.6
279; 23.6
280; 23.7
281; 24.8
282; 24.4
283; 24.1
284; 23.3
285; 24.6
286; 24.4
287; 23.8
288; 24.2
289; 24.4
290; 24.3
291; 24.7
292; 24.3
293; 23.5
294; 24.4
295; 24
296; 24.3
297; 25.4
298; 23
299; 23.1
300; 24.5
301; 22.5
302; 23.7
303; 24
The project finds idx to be 2.3 min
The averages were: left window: 22.6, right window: 19.5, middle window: 18.5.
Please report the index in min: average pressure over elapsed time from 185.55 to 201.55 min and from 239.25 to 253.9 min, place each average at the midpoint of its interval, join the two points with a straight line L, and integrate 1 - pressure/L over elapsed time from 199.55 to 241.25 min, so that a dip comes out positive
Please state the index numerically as 4.40 min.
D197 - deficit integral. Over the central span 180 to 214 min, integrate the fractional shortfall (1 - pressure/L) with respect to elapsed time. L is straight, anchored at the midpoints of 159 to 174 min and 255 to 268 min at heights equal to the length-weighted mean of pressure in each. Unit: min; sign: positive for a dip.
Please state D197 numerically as -3.41 min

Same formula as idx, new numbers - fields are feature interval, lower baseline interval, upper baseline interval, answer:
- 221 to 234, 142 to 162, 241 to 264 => 2.8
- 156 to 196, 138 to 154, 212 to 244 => 0.9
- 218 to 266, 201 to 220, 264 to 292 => 5.9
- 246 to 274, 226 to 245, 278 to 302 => -3.7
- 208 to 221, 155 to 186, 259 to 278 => -0.3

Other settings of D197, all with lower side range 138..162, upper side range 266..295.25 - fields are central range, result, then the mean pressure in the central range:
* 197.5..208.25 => -0.19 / 23.8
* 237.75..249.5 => 1.60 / 20.4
